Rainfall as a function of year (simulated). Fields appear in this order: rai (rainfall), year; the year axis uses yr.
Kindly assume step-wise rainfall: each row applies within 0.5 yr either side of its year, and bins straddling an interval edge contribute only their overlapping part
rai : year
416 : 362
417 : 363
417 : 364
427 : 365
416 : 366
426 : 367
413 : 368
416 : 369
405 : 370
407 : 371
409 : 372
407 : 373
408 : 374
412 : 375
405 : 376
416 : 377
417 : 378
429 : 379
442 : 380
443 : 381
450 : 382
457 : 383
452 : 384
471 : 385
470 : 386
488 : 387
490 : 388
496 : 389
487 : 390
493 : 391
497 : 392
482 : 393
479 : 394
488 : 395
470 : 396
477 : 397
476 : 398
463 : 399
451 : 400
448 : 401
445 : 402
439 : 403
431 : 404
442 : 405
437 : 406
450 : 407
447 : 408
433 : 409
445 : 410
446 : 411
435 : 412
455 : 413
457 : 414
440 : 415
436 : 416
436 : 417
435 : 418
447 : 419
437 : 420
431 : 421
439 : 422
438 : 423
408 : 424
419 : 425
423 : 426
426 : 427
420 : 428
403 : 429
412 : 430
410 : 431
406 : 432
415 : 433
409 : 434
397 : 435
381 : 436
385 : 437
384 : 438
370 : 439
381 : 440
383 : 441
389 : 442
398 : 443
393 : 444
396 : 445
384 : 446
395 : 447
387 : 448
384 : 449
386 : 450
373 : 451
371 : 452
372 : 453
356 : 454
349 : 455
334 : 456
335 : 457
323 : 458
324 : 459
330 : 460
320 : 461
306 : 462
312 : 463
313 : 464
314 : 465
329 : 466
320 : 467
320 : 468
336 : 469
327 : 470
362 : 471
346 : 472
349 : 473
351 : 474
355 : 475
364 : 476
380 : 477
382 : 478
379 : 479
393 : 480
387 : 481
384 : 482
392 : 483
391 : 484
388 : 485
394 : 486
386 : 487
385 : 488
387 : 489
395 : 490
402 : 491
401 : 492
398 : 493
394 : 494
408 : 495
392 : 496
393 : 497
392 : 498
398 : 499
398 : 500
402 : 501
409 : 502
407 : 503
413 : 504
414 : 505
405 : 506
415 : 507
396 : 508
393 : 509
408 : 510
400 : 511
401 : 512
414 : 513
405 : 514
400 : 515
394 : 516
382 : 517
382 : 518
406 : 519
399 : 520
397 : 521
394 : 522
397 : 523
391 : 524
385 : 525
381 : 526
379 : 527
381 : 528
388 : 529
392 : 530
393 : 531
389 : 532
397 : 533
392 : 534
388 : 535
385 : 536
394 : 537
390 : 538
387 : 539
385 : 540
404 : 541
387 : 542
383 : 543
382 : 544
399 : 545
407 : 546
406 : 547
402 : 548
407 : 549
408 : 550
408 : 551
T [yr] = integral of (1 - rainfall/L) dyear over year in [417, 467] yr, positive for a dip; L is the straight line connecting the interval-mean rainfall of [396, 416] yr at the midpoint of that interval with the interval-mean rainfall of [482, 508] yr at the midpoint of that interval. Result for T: 5.4 yr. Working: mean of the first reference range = 448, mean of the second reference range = 398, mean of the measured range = 382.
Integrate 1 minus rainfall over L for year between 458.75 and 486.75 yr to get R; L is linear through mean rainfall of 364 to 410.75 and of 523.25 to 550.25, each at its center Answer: 4.23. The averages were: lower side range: 446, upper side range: 392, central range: 352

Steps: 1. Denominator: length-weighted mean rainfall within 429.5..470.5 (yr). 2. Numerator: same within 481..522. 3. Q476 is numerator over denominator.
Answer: 1.09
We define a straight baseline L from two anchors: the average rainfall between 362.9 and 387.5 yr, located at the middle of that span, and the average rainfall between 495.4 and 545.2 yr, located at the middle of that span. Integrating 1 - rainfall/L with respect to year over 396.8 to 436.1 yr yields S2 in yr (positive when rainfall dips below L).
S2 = -1.3 yr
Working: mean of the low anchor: 429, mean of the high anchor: 395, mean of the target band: 434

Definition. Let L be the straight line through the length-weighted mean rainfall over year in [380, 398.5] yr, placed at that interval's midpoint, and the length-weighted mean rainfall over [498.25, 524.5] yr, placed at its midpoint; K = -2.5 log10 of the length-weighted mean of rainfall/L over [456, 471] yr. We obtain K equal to 0.31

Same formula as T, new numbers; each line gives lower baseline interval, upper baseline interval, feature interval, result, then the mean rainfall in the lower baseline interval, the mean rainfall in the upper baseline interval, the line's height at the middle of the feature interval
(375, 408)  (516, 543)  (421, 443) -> 1.7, 458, 390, 438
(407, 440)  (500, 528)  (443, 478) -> 5.2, 422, 399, 413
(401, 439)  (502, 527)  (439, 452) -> 1.0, 427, 399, 419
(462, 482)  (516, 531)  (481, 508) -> -2.3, 348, 390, 366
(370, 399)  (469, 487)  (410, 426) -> -0.5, 454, 371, 424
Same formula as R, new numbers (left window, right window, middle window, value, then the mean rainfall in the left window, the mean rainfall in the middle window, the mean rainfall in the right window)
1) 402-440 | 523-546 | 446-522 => 5.37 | 425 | 376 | 389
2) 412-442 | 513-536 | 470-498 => 1.39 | 416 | 382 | 392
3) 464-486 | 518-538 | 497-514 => -1.19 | 359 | 404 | 391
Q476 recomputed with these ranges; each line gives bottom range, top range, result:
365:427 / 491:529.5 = 0.90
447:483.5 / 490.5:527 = 1.13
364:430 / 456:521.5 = 0.85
